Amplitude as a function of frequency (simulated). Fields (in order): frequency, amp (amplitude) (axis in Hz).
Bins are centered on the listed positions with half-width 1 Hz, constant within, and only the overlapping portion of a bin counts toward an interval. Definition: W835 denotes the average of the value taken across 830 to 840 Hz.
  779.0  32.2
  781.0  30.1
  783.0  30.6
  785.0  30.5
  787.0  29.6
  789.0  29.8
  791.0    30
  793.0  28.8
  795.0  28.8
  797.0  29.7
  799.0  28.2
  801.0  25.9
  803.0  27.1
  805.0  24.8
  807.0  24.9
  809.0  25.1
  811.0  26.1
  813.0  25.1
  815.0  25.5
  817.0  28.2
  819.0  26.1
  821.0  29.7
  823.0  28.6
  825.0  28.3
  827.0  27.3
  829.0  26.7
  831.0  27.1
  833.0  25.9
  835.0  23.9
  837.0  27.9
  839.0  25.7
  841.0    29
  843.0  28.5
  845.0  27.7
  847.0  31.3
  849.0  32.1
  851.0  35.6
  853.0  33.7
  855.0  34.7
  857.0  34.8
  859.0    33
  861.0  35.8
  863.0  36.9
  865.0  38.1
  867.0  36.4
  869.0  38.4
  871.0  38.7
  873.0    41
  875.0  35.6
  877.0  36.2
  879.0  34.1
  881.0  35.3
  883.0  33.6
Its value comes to 26.1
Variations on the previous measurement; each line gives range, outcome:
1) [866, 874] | 38.6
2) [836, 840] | 26.8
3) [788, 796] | 29.3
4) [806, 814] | 25.3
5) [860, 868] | 36.8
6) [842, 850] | 29.9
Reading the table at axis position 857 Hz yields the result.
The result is 34.8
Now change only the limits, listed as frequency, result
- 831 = 27.1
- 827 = 27.3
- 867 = 36.4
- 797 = 29.7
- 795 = 28.8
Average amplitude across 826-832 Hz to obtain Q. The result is 27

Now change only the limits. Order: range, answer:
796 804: 27.7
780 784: 30.4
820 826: 28.9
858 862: 34.4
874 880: 35.3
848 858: 34.2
